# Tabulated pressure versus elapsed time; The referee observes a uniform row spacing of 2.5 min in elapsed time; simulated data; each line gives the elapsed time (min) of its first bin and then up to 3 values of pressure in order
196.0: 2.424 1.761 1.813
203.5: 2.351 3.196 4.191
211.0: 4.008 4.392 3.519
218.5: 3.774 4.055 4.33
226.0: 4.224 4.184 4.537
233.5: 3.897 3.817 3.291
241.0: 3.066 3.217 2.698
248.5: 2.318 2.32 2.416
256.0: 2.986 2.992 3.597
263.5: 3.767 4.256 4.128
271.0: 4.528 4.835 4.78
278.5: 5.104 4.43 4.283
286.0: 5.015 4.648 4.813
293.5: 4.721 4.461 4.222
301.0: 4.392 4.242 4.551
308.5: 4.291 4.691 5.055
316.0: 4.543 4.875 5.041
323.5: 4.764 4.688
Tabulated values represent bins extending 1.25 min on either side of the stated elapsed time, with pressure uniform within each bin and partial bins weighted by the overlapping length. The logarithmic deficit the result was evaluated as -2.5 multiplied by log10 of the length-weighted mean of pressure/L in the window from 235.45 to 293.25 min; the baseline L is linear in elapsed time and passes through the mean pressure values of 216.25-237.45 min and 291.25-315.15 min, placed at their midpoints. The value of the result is 0.133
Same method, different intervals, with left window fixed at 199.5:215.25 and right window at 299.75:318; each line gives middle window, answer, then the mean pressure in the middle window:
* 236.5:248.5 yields 0.22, 3.04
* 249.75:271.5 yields 0.17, 3.41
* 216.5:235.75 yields -0.16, 4.1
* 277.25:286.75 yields -0.11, 4.69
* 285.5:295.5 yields -0.10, 4.76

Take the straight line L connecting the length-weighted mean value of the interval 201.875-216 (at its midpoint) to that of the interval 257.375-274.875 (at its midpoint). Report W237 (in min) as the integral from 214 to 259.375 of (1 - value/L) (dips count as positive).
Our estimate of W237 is 3.9 min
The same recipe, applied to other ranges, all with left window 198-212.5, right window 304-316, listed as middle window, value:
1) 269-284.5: -2.1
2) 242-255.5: 3.8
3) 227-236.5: -2.1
